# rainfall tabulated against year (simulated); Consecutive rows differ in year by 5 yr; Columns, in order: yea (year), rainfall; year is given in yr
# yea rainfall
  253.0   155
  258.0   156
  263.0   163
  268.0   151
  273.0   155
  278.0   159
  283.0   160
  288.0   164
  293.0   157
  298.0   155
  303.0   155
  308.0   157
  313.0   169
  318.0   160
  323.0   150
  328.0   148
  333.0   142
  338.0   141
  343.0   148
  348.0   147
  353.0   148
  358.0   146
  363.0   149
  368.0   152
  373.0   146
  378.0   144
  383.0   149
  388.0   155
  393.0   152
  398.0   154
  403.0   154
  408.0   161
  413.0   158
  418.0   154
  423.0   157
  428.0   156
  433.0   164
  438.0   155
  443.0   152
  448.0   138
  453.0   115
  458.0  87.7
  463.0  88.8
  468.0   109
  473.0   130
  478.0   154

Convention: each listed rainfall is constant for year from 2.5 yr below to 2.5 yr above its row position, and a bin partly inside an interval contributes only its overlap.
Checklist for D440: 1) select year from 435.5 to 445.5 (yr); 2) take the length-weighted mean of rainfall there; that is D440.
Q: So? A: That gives 154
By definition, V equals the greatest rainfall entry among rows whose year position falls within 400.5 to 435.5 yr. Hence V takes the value 164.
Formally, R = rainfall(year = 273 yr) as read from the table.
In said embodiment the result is 155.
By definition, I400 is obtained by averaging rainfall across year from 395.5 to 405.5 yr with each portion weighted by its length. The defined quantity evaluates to 154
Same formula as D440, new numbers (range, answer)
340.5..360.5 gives 147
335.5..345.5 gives 144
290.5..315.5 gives 159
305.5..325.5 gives 159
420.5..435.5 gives 159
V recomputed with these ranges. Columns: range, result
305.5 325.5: 169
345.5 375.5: 152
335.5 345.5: 148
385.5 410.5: 161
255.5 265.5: 163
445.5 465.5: 138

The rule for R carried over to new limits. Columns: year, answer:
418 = 154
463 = 88.8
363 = 149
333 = 142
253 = 155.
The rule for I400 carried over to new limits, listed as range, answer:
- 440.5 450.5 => 145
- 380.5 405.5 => 153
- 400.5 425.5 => 157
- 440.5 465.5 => 116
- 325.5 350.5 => 145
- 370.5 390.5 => 148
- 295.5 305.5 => 155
